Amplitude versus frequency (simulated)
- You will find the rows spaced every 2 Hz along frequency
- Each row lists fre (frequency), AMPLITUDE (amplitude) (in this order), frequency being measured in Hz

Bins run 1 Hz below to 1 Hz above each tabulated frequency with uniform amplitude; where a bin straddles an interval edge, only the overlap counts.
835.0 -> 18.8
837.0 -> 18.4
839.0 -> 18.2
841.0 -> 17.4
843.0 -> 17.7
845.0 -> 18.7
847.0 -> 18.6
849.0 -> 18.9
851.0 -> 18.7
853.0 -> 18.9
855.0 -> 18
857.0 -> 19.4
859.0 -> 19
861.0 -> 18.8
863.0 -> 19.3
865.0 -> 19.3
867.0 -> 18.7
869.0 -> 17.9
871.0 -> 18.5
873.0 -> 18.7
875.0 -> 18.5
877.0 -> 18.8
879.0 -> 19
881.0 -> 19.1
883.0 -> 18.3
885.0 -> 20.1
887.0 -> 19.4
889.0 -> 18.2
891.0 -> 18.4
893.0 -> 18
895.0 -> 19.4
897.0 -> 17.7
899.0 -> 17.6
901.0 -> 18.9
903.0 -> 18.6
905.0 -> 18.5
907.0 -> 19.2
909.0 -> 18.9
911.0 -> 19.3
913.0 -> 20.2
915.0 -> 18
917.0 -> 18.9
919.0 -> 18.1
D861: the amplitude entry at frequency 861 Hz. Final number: 18.8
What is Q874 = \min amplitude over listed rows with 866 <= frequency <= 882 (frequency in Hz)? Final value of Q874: 17.9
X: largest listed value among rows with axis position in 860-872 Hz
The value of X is 19.3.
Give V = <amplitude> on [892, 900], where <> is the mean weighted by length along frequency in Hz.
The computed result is 18.2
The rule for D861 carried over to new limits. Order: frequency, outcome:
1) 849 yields 18.9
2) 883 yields 18.3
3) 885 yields 20.1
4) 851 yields 18.7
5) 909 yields 18.9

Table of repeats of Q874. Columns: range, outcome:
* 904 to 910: 18.5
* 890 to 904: 17.6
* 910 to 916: 18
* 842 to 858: 17.7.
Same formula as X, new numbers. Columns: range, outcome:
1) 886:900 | 19.4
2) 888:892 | 18.4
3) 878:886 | 20.1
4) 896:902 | 18.9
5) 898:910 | 19.2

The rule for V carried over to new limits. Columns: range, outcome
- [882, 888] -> 19.3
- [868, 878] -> 18.5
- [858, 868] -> 19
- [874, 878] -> 18.6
